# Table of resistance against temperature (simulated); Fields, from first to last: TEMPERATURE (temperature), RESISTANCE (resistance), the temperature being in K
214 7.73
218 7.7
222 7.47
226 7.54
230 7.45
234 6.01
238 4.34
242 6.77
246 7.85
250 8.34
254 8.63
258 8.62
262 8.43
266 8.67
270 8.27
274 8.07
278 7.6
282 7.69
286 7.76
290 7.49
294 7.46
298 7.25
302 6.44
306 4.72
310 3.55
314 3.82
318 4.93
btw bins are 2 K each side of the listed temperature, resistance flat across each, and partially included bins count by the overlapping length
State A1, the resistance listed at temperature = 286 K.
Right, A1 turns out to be 7.76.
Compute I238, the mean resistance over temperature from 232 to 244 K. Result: 5.71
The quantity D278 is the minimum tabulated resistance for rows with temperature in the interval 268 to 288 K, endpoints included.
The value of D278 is 7.6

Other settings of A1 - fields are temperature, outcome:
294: 7.46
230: 7.45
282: 7.69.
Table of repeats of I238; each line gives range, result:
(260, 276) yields 8.36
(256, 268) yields 8.57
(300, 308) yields 5.58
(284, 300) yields 7.49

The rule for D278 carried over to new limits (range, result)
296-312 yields 3.55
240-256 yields 6.77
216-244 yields 4.34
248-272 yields 8.27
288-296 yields 7.46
